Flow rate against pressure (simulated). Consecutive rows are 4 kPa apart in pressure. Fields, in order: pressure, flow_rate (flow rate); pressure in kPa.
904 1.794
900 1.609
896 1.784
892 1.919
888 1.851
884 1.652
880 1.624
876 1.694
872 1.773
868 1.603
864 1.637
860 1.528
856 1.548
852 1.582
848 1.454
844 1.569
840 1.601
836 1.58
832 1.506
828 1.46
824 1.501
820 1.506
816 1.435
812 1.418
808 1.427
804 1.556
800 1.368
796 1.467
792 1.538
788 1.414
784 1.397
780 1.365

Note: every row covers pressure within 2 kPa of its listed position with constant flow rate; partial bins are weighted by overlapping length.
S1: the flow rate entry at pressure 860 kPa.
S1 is 1.528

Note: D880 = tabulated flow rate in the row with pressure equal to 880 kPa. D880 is 1.624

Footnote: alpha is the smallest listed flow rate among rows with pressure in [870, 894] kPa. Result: 1.624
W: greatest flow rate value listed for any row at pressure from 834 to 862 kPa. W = 1.601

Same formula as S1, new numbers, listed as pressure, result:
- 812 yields 1.418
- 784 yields 1.397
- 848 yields 1.454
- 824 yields 1.501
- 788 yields 1.414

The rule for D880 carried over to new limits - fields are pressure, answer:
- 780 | 1.365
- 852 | 1.582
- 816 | 1.435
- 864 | 1.637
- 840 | 1.601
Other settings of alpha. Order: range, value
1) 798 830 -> 1.368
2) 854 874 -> 1.528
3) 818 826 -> 1.501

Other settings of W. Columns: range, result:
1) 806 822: 1.506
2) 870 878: 1.773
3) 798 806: 1.556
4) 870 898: 1.919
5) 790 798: 1.538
